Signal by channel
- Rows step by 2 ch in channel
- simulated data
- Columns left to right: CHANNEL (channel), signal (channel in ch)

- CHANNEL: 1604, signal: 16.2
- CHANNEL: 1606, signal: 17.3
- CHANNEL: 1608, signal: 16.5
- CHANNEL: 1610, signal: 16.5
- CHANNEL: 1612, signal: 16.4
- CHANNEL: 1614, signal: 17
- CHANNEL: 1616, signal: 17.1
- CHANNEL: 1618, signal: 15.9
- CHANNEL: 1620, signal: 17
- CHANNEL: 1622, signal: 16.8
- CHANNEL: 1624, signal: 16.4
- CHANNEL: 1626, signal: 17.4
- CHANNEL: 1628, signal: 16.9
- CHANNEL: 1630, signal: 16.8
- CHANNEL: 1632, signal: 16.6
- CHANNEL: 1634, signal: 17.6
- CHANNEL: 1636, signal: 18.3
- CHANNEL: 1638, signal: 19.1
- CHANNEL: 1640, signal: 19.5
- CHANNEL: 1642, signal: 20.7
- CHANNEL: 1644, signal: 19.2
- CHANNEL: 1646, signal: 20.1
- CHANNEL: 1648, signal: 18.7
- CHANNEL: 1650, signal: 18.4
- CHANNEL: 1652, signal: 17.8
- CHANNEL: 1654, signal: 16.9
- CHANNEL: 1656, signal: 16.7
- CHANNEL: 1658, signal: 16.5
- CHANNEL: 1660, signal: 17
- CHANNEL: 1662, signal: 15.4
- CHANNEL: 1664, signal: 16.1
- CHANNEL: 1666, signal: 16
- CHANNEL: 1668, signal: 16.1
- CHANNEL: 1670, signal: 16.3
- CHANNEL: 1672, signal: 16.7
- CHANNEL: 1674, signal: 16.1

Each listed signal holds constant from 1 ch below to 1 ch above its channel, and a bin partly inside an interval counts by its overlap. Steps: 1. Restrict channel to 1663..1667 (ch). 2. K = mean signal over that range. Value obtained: 16.1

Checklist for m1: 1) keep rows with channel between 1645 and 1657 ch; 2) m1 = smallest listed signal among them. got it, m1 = 16.7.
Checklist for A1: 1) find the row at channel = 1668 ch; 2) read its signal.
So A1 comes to 16.1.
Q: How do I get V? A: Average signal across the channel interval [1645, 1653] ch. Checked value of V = 18.8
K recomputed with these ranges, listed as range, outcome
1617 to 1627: 16.7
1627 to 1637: 17.2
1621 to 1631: 16.9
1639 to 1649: 19.6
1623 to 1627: 16.9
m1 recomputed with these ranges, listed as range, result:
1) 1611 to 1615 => 16.4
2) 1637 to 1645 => 19.1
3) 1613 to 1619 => 15.9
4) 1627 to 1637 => 16.6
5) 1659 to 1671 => 15.4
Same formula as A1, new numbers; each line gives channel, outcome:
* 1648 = 18.7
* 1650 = 18.4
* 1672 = 16.7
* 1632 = 16.6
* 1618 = 15.9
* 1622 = 16.8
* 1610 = 16.5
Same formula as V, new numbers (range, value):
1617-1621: 16.4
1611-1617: 16.8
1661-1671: 16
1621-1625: 16.6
